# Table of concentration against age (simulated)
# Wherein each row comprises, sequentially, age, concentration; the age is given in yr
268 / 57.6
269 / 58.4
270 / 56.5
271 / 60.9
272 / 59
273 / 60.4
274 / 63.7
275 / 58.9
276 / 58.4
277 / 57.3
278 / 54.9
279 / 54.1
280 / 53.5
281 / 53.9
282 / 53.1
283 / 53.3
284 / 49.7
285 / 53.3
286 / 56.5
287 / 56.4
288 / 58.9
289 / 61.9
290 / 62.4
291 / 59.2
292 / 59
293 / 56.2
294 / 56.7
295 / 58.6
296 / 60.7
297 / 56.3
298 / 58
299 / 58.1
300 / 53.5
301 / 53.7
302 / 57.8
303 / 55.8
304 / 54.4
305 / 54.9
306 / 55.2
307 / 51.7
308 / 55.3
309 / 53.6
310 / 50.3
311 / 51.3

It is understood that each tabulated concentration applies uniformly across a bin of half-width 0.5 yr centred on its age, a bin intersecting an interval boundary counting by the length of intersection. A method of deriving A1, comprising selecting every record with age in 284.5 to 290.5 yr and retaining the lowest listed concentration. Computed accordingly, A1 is 53.3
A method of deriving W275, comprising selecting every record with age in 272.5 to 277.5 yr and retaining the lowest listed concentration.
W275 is 57.3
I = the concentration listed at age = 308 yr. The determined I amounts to 55.3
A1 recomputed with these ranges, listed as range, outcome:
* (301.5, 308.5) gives 51.7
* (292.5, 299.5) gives 56.2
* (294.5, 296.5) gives 58.6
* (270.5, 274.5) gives 59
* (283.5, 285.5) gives 49.7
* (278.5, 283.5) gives 53.1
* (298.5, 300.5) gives 53.5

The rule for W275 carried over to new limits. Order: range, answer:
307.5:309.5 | 53.6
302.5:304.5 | 54.4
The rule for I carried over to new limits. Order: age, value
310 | 50.3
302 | 57.8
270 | 56.5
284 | 49.7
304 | 54.4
